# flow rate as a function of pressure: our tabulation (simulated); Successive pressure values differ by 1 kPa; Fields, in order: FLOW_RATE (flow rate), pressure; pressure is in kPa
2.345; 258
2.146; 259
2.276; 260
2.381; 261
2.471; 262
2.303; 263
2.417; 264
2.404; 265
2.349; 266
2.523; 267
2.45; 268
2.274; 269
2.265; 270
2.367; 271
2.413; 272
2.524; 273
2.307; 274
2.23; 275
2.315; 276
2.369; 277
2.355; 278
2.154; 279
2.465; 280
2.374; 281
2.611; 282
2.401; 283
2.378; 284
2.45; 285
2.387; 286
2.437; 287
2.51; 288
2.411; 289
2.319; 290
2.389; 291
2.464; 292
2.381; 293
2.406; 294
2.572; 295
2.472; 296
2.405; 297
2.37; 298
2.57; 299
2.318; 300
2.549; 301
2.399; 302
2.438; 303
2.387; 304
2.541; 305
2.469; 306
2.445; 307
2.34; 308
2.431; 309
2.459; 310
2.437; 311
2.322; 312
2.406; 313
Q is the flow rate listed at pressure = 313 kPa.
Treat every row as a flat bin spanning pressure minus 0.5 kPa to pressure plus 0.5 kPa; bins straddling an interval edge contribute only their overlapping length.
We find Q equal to 2.406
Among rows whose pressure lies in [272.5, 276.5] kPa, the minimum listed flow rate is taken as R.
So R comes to 2.23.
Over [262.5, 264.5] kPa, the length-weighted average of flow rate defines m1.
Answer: 2.36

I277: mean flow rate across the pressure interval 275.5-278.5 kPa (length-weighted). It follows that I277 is 2.35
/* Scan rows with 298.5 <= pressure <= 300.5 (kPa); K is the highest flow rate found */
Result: 2.57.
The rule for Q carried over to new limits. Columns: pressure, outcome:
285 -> 2.45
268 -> 2.45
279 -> 2.154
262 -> 2.471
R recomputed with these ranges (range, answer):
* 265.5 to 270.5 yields 2.265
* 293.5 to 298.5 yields 2.37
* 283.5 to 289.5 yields 2.378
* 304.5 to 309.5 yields 2.34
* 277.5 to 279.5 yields 2.154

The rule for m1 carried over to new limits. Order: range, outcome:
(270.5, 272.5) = 2.39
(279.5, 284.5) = 2.45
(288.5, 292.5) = 2.4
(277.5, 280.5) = 2.32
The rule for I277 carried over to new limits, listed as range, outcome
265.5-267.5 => 2.44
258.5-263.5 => 2.32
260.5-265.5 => 2.4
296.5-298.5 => 2.39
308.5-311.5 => 2.44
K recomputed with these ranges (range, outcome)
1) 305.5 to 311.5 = 2.469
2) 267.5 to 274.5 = 2.524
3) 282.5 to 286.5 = 2.45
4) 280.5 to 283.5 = 2.611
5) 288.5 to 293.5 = 2.464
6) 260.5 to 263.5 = 2.471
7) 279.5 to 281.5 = 2.465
